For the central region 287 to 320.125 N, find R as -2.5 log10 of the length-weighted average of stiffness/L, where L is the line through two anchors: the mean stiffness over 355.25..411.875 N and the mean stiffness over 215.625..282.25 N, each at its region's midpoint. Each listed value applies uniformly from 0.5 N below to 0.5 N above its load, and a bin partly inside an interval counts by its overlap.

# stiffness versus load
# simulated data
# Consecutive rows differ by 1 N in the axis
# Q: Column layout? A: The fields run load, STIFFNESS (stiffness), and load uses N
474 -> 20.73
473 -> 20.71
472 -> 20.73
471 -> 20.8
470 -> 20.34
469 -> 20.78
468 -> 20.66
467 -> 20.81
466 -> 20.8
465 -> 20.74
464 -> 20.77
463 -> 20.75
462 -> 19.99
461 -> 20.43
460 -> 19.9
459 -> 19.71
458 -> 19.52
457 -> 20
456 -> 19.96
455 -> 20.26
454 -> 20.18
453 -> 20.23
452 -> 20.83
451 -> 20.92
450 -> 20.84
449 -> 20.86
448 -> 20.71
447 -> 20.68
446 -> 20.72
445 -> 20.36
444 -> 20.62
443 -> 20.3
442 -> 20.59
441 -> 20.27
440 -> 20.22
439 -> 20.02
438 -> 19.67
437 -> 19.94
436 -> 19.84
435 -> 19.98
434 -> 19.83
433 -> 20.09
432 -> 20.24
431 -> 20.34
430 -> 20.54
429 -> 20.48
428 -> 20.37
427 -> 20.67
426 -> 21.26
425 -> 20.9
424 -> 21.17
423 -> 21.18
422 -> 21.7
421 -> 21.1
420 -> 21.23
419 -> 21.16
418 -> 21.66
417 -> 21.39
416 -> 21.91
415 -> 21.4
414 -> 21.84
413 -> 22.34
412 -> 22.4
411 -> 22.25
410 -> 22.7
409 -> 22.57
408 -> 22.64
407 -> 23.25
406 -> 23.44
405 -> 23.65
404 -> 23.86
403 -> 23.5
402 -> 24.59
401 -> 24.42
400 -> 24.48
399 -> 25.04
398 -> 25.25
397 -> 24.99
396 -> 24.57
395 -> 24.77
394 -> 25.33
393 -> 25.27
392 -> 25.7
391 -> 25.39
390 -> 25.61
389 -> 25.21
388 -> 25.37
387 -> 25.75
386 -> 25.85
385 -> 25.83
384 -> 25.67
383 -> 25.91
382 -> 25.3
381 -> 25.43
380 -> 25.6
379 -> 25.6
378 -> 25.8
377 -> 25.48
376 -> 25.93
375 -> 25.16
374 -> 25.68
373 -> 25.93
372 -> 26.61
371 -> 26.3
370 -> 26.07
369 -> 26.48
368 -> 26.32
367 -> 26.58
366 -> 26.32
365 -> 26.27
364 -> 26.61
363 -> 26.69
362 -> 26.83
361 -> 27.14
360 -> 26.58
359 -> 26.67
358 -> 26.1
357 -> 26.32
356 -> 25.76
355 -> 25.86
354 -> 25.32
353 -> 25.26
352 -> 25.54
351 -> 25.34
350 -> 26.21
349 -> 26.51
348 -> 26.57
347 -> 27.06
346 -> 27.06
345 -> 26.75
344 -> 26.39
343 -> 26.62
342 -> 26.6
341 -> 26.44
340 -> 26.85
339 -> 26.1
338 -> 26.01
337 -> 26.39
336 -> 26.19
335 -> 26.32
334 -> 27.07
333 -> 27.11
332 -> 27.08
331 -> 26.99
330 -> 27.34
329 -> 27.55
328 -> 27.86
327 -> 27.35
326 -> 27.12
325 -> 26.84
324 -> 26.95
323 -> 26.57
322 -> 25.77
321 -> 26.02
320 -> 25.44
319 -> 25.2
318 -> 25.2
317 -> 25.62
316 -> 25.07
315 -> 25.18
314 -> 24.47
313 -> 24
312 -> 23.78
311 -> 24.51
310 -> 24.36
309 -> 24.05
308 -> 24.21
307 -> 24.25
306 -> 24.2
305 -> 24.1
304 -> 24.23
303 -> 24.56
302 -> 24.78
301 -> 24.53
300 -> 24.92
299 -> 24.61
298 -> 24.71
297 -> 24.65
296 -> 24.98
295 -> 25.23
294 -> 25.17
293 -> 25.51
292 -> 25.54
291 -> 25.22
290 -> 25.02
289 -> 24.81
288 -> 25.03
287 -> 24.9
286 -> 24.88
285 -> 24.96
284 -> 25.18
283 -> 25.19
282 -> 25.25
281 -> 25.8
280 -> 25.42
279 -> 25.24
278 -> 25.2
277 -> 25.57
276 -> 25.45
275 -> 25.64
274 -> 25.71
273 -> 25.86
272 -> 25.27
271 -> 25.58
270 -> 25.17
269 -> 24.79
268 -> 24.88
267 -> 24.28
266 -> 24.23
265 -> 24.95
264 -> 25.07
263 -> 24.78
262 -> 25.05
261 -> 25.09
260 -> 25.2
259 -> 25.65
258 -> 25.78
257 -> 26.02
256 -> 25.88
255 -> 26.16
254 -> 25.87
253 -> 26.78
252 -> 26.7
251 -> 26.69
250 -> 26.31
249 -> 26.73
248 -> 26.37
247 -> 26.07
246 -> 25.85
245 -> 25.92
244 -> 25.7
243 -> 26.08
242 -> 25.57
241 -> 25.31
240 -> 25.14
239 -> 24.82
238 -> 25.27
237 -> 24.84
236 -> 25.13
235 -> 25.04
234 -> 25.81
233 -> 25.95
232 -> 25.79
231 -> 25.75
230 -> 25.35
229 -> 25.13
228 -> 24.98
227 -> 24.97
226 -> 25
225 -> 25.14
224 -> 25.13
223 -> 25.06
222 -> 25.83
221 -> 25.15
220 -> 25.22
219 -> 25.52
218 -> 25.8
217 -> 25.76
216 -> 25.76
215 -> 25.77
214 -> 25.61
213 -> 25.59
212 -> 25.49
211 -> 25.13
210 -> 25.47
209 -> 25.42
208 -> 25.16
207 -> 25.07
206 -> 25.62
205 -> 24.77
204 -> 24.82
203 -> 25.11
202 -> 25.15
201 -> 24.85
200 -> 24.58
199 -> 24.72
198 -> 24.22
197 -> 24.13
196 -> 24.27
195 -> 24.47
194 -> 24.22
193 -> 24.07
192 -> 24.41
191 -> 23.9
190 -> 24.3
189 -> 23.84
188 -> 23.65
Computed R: 0.03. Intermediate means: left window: 25.5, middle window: 24.8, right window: 25.3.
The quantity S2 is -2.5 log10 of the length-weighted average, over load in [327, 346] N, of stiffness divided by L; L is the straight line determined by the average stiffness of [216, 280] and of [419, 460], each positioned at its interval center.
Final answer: -0.16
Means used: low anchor 25.5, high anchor 20.5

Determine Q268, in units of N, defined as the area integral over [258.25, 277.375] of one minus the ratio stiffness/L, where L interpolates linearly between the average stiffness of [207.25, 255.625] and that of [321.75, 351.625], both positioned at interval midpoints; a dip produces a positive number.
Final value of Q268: 0.6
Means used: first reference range 25.6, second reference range 26.7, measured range 25.2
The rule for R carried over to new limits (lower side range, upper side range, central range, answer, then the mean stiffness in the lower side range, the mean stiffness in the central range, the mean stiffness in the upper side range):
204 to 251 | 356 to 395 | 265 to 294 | 0.02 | 25.5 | 25.2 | 25.9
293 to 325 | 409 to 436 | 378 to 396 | -0.14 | 24.9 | 25.5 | 21.2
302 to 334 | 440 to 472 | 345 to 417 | -0.09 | 25.6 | 25.2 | 20.5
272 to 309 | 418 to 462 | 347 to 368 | -0.14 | 25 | 26.2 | 20.5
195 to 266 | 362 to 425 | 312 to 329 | -0.04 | 25.4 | 25.9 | 24.4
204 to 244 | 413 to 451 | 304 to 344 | -0.12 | 25.4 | 25.9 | 20.7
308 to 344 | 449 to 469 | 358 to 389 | -0.09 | 26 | 26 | 20.4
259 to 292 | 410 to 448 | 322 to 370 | -0.15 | 25.2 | 26.5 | 20.9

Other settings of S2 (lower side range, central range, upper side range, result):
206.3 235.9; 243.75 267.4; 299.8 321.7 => -0.03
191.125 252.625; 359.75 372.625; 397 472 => -0.18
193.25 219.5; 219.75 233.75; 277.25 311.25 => -0.01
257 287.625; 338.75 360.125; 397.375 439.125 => -0.12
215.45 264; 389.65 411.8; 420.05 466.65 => -0.13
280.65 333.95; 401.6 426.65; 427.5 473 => -0.03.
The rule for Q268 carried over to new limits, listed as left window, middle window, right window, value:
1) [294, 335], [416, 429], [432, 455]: 0.0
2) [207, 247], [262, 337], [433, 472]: -5.0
